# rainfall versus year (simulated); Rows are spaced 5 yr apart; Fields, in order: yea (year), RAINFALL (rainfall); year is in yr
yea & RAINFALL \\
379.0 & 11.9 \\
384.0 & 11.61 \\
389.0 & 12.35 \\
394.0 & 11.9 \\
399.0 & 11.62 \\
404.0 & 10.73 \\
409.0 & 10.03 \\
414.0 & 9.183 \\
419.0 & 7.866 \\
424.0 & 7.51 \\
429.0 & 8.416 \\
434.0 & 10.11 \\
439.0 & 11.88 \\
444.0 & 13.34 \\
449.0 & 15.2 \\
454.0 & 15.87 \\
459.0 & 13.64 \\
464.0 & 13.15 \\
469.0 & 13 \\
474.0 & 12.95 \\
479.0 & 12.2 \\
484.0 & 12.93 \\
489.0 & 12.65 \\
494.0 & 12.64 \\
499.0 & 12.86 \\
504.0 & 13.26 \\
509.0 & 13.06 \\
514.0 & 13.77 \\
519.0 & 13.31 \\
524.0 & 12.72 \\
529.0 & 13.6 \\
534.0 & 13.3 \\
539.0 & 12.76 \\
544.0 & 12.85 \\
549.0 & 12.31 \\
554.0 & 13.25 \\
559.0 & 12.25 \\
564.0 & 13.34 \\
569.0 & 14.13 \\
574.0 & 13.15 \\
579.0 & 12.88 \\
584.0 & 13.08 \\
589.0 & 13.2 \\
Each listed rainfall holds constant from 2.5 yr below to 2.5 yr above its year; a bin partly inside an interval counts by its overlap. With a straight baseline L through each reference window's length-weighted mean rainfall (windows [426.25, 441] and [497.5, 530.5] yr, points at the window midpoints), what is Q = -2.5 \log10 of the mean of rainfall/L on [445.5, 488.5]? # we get -0.20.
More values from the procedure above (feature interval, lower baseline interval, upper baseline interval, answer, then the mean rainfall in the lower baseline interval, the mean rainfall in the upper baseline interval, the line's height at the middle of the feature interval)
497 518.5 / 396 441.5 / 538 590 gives -0.131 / 9.73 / 13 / 11.7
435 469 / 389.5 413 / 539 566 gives -0.170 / 11.1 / 12.8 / 11.6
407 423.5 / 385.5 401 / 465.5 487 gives 0.350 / 11.9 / 12.8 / 12.2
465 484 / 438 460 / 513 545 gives 0.087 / 14.2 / 13.2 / 13.8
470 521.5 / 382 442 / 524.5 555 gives -0.080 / 10.3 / 13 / 12.1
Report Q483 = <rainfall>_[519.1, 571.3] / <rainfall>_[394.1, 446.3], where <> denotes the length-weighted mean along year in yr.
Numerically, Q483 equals 1.3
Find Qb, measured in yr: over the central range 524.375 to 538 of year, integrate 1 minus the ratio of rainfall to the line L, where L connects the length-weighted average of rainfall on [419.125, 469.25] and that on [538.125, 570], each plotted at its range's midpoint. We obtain -0.6 yr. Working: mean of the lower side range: 12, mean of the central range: 13.3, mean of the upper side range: 12.9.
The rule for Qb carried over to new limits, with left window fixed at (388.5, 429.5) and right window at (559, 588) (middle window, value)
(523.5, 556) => -1.2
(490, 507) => -1.7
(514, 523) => -0.9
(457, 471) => -2.8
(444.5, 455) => -4.2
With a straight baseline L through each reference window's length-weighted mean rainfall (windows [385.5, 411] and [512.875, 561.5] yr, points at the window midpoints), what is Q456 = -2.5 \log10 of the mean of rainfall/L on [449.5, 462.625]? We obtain -0.22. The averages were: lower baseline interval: 11.4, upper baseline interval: 13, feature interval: 14.7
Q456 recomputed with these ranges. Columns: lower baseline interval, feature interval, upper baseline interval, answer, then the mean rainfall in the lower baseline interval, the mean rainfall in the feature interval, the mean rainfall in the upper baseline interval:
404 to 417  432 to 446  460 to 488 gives -0.06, 9.76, 11.8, 12.9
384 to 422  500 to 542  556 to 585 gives -0.07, 10.6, 13.2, 13.1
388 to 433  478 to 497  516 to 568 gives -0.08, 9.88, 12.6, 13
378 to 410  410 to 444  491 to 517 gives 0.25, 11.5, 9.51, 13.1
